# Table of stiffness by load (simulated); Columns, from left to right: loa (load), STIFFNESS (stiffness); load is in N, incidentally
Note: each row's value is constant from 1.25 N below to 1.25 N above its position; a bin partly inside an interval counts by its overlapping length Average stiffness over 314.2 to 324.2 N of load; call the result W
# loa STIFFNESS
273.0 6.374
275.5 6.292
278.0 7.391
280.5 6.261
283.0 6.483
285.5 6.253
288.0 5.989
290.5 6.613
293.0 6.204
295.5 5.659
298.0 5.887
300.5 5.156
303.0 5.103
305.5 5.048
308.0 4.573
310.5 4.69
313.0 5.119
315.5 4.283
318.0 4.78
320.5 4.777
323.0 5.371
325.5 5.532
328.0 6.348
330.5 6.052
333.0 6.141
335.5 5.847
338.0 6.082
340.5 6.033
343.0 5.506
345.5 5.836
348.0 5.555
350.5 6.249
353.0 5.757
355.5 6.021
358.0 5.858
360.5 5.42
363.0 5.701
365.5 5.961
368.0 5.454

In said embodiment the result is 4.8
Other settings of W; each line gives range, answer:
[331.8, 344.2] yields 5.92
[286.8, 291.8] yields 6.3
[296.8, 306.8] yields 5.29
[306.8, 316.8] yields 4.67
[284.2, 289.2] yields 6.13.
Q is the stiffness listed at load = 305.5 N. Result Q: 5.048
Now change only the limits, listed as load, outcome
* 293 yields 6.204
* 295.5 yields 5.659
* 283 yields 6.483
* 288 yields 5.989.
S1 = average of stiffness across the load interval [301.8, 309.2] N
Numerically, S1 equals 4.91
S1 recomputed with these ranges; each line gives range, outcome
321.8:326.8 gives 5.46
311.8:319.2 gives 4.72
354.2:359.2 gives 5.94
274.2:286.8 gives 6.53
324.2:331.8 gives 5.97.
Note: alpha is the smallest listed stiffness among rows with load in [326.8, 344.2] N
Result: 5.506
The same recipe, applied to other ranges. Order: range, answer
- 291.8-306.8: 5.048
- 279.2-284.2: 6.261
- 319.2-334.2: 4.777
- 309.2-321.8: 4.283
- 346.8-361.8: 5.42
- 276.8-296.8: 5.659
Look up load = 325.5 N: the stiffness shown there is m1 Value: 5.532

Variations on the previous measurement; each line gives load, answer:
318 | 4.78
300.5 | 5.156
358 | 5.858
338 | 6.082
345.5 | 5.836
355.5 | 6.021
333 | 6.141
